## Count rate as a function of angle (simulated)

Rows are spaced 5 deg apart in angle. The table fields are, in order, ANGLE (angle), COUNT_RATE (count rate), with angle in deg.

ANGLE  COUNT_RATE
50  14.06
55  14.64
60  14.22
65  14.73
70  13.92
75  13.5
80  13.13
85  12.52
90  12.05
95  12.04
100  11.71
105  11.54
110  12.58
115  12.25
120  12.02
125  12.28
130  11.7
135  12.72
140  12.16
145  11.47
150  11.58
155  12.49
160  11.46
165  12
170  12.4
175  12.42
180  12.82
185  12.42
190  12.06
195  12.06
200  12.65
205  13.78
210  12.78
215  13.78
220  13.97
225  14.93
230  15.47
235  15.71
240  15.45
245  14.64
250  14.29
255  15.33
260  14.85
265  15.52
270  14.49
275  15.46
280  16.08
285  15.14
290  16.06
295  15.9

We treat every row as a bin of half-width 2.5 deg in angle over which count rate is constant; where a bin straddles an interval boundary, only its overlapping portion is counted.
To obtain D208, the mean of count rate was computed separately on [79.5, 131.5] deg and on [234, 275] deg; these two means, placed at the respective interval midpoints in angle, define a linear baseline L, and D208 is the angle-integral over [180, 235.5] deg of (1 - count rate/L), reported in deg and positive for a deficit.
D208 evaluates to 2.57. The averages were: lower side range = 12.1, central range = 13.5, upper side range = 15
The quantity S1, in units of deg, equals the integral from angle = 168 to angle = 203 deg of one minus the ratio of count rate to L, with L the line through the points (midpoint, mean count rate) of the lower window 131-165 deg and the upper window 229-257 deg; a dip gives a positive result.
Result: 2.1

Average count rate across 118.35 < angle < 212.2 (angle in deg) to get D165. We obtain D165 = 12.3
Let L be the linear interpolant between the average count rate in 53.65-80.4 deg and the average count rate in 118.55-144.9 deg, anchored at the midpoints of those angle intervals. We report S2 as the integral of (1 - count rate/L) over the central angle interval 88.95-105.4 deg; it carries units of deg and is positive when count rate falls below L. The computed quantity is 1.63 deg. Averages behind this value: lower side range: 14.1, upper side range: 12.1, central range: 11.9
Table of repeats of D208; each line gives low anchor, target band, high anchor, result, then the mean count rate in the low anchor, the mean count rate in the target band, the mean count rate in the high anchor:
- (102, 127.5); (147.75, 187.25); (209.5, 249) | 3.26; 12.1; 12.2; 14.7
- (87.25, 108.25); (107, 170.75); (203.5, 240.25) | 3.19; 11.9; 12.1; 14.4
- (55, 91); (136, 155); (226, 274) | 3.06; 13.6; 11.9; 15.1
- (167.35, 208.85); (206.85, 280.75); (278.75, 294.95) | -2.30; 12.6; 14.8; 15.8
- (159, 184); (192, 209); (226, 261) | 0.79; 12.3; 12.8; 15.1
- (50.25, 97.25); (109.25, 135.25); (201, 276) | 3.03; 13.5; 12.2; 14.6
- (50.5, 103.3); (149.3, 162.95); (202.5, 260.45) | 2.00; 13.3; 11.9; 14.6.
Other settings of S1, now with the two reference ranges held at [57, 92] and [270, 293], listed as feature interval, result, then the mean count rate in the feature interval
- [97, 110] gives 1.8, 11.8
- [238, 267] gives 0.5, 15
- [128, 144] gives 2.2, 12.1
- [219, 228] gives 0.2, 14.6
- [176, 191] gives 2.2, 12.5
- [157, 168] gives 2.0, 11.8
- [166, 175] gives 1.3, 12.3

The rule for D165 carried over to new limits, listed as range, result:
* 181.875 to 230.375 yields 13.3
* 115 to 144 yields 12.1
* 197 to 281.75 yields 14.6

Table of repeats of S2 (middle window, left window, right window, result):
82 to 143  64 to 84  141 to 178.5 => 3.6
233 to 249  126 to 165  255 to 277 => -0.8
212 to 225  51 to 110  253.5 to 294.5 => 0.6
